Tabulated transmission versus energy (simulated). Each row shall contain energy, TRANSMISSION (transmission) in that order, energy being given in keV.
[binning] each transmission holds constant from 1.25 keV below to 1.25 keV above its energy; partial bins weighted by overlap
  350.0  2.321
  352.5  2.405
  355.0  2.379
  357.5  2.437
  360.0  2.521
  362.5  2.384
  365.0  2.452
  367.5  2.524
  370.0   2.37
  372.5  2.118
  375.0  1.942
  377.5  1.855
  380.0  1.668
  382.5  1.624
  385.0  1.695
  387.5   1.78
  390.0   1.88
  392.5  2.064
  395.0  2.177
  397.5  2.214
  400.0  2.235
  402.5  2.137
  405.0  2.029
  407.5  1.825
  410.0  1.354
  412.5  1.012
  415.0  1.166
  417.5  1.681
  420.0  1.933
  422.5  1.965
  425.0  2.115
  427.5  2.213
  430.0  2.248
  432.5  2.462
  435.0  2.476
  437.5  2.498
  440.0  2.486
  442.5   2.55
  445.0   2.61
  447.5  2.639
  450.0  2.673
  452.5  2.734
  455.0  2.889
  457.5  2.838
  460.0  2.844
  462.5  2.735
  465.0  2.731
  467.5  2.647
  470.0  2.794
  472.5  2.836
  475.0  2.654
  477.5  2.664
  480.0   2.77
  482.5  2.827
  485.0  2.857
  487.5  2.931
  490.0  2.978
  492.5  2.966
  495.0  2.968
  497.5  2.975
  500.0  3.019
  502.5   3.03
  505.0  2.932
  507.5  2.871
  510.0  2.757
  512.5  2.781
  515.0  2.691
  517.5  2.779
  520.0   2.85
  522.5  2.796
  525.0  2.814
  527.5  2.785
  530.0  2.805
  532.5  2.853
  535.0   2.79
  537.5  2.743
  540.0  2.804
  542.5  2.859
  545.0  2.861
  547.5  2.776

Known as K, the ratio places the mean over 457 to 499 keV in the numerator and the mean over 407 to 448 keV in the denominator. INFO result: 1.37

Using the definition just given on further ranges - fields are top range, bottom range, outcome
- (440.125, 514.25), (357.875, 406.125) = 1.34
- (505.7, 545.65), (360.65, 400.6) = 1.36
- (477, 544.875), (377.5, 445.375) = 1.43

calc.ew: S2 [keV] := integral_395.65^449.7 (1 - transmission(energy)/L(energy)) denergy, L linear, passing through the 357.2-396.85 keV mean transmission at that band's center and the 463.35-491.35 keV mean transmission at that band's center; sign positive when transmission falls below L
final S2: 7.07 keV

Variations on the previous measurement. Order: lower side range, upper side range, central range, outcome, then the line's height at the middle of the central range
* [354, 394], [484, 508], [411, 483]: 5.5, 2.61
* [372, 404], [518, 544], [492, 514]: -2.3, 2.64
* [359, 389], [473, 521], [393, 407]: 0.6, 2.24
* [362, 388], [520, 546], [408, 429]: 5.2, 2.25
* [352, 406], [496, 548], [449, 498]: -4.1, 2.6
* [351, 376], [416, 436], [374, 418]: 8.6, 2.23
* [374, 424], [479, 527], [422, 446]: -2.2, 2.17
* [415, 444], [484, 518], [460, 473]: -1.0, 2.56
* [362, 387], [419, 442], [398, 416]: 3.9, 2.18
